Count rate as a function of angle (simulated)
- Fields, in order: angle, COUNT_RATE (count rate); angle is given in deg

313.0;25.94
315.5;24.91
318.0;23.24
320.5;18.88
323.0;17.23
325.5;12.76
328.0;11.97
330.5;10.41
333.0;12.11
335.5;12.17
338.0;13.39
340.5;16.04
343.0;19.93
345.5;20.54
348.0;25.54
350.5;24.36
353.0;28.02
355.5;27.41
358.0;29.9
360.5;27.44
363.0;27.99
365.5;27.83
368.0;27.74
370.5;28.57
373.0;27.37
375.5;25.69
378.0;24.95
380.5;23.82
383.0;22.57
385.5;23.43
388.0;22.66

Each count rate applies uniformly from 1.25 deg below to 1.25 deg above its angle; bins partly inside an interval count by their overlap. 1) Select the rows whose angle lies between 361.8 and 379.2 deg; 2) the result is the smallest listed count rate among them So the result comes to 24.95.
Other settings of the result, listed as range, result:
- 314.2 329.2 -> 11.97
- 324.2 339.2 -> 10.41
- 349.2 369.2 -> 24.36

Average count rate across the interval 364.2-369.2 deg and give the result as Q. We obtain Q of 27.8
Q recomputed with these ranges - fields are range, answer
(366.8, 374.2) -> 27.9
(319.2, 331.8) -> 14.3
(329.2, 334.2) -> 11.3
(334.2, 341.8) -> 13.9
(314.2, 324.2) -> 21.1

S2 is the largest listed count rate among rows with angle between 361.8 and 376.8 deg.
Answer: 28.57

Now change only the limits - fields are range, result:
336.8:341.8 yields 16.04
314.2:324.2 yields 24.91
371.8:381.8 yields 27.37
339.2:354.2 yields 28.02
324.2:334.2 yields 12.76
